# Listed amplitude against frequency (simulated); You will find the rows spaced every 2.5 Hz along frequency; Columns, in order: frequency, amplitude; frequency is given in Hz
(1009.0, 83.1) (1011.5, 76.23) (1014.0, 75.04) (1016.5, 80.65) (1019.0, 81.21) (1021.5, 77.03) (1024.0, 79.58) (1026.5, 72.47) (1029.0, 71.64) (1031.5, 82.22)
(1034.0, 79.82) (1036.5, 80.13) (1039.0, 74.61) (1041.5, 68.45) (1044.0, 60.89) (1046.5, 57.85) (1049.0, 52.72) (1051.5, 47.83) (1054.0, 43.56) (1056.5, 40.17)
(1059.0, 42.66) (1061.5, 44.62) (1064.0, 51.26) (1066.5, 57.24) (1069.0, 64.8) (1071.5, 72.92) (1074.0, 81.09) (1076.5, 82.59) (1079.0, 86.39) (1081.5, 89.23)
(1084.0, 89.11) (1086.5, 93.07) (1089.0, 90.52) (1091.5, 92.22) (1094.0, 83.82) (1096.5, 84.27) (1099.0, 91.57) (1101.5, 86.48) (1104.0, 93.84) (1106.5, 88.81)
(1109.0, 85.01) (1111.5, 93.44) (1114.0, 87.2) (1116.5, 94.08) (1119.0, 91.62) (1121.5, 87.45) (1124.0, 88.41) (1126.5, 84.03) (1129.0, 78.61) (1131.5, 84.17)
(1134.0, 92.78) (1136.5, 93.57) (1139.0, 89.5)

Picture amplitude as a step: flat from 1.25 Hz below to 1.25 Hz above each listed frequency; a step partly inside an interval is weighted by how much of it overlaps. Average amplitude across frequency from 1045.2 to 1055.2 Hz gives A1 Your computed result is 50.6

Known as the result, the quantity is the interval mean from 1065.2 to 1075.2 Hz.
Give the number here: 68.9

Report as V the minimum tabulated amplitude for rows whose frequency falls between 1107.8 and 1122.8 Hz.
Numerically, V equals 85.01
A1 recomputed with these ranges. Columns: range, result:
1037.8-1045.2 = 68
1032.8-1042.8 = 75.7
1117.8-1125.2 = 89.1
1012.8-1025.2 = 78.7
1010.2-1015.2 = 75.7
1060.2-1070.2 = 54.4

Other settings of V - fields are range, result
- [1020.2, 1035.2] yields 71.64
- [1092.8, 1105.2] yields 83.82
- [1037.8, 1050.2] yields 52.72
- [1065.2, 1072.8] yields 57.24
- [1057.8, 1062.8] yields 42.66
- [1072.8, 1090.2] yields 81.09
